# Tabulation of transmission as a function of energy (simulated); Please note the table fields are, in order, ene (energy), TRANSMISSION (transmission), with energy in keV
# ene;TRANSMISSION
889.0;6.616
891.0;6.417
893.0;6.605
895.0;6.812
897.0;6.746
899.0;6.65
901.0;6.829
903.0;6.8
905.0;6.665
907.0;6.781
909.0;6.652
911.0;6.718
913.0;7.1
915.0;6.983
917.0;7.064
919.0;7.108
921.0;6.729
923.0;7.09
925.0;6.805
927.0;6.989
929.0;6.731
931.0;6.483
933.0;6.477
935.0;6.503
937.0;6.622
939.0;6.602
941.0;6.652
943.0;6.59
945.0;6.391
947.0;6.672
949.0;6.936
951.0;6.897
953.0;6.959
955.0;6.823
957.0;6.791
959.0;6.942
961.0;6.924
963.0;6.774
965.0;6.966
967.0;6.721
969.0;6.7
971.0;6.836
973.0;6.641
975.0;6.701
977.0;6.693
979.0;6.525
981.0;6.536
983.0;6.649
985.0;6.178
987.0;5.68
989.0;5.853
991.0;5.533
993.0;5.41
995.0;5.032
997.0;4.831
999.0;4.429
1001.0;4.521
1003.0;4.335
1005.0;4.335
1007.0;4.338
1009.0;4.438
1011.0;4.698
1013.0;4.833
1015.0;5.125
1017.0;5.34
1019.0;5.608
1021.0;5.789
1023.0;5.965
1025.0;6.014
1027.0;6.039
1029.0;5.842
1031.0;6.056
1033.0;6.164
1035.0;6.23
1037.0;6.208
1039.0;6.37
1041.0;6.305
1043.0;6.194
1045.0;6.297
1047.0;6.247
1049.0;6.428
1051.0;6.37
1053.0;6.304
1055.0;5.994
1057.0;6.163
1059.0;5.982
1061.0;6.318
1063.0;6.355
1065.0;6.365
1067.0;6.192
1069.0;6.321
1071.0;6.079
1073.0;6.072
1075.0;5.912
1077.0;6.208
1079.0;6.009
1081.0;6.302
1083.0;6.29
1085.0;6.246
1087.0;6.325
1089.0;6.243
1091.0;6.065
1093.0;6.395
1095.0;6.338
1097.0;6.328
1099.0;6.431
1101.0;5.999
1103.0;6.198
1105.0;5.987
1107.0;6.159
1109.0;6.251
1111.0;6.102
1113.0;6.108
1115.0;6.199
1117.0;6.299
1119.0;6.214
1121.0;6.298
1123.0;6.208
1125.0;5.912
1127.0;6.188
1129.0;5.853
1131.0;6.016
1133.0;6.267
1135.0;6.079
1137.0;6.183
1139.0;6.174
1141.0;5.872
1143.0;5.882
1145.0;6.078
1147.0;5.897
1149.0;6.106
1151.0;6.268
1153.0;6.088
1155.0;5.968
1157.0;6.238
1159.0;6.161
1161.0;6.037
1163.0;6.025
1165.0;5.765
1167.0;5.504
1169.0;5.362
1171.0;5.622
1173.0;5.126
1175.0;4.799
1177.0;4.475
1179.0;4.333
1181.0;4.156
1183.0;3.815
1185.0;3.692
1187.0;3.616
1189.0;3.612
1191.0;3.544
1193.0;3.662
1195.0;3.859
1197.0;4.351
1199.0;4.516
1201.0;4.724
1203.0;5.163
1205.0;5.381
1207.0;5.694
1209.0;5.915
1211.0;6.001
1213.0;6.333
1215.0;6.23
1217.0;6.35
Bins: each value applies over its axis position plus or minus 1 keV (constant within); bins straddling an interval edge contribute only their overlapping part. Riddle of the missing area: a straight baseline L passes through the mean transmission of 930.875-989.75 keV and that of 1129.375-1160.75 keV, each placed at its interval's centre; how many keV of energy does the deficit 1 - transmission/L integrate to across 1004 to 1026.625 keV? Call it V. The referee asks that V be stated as 4.6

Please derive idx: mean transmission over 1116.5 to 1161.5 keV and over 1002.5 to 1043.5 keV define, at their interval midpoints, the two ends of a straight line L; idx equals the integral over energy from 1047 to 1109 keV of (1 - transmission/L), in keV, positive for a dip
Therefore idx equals -4.38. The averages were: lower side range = 5.54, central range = 6.21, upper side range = 6.1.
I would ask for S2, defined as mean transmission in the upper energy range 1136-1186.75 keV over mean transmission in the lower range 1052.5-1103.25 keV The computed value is 0.88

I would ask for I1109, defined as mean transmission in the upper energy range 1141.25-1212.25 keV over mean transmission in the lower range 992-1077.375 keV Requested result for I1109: 0.90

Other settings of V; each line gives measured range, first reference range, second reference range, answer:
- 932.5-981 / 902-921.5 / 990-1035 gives -4.71 keV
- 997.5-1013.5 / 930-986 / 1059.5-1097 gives 4.95 keV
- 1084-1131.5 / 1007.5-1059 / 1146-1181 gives -3.94 keV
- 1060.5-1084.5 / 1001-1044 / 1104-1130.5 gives -1.48 keV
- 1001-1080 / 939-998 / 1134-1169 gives 5.55 keV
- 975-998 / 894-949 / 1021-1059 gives 1.77 keV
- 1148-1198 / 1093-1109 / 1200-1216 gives 7.69 keV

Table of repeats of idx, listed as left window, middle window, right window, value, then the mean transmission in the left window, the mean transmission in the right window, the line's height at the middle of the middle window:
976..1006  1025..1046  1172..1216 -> -3.3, 5.5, 4.68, 5.32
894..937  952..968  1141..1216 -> -0.8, 6.79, 5.2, 6.52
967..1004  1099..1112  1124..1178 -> -0.6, 5.86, 5.85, 5.85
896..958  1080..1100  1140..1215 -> -1.9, 6.77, 5.19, 5.74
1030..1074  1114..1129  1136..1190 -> -1.3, 6.23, 5.36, 5.69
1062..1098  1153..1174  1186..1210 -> -3.3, 6.22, 4.5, 5.01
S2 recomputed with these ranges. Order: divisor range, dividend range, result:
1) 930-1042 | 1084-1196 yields 0.94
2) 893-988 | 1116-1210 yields 0.80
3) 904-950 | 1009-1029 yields 0.81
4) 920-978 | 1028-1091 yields 0.92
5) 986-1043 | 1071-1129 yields 1.14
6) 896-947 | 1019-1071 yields 0.91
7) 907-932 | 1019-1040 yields 0.88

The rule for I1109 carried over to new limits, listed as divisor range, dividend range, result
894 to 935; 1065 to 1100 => 0.92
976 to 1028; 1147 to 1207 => 0.92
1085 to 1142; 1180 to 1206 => 0.67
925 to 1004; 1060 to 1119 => 0.98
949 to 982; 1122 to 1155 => 0.89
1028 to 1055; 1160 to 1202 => 0.74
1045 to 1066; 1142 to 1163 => 0.97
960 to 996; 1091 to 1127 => 0.98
